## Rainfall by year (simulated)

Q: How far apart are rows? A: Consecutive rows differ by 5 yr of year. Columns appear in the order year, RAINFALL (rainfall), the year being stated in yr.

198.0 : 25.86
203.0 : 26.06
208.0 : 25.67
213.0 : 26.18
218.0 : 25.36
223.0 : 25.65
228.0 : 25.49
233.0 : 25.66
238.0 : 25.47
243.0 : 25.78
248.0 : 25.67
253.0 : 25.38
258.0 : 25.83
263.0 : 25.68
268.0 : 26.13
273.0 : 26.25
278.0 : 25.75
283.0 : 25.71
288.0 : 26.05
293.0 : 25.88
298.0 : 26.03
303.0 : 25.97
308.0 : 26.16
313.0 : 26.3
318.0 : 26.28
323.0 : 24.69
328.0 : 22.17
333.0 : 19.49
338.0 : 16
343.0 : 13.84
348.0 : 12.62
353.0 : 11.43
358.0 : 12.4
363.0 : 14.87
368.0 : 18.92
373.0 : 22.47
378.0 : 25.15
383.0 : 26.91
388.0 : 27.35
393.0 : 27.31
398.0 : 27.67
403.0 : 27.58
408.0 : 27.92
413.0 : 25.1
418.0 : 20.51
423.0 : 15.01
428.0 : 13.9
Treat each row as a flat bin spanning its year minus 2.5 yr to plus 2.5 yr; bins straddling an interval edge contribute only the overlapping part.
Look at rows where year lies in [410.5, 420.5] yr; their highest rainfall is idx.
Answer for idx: 25.1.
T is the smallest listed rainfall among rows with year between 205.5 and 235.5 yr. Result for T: 25.36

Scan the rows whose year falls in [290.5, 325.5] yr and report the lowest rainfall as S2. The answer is 24.69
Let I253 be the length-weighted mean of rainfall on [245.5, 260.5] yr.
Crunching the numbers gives 25.6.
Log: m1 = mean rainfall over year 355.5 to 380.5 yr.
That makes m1 18.8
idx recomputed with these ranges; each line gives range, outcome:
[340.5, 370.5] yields 18.92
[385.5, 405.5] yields 27.67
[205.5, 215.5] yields 26.18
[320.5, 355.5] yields 24.69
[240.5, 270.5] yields 26.13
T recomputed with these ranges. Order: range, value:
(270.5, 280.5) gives 25.75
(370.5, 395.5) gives 22.47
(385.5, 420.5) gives 20.51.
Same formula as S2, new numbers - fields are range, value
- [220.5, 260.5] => 25.38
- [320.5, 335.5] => 19.49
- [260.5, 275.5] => 25.68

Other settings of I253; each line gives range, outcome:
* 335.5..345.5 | 14.9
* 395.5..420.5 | 25.8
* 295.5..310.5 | 26.1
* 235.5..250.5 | 25.6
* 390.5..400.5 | 27.5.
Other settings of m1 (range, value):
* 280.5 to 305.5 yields 25.9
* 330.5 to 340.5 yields 17.7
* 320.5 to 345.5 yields 19.2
